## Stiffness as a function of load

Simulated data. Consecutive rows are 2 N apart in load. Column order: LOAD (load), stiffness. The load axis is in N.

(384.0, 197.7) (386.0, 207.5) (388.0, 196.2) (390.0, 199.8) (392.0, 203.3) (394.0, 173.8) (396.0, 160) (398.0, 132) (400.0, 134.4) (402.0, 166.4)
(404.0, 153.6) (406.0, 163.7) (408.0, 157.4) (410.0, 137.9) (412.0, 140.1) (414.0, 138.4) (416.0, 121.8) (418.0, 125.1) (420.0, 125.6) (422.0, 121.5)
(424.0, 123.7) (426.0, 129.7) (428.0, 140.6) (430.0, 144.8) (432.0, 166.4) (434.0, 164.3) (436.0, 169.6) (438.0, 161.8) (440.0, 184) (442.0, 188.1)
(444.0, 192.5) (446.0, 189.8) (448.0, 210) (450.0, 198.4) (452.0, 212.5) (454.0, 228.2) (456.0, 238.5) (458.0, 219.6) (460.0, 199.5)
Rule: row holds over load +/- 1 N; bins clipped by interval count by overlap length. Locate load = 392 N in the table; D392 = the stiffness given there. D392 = 203.3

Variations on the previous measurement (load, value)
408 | 157.4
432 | 166.4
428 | 140.6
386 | 207.5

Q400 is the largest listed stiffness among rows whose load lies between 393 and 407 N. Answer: 173.8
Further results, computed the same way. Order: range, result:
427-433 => 166.4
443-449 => 210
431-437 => 169.6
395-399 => 160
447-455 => 228.2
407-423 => 157.4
